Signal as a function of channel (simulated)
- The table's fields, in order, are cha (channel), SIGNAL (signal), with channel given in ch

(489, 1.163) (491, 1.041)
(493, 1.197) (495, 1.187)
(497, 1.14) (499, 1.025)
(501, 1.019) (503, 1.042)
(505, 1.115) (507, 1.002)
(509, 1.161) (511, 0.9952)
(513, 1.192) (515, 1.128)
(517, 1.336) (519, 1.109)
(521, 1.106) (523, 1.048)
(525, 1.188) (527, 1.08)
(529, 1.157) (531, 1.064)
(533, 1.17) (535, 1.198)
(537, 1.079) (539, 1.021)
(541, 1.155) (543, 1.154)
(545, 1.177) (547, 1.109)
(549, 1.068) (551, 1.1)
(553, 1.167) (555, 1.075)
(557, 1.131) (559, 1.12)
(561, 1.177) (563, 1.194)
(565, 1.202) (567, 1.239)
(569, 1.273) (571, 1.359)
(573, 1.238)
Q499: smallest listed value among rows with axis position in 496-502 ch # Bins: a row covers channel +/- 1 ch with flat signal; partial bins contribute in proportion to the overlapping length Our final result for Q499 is 1.019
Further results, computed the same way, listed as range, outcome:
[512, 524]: 1.048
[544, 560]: 1.068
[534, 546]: 1.021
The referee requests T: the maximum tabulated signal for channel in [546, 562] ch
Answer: 1.177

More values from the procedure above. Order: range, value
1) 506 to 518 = 1.336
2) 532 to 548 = 1.198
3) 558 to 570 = 1.273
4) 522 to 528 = 1.188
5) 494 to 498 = 1.187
